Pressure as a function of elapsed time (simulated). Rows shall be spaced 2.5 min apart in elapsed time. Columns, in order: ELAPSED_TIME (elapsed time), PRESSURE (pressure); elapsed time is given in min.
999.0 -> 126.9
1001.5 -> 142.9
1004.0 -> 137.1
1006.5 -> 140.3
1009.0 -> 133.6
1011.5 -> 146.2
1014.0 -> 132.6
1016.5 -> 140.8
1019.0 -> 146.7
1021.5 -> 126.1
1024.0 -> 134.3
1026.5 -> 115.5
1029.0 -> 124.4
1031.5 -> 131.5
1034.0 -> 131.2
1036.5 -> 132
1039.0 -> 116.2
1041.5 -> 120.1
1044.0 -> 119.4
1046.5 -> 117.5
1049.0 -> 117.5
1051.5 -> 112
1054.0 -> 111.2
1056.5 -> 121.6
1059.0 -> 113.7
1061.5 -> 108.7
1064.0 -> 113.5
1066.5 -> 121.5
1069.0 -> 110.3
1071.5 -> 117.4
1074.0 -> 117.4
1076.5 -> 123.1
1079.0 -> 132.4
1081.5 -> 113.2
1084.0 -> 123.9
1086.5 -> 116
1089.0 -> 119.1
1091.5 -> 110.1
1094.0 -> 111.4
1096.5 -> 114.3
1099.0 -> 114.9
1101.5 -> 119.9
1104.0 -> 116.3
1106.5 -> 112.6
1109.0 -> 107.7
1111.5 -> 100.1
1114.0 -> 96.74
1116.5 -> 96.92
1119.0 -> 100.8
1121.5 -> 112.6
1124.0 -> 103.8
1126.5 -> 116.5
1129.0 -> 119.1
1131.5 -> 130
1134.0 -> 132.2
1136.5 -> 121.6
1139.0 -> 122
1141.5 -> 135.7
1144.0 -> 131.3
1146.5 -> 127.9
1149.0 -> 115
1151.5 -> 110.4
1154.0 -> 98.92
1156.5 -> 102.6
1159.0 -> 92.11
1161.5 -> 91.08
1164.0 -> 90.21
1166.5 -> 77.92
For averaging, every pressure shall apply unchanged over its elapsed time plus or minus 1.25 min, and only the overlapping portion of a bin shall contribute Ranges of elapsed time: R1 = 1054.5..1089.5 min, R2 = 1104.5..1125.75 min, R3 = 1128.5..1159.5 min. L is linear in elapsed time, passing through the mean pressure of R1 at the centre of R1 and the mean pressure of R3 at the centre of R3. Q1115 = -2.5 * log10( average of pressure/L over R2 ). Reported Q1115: 0.14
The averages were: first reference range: 118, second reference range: 119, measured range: 105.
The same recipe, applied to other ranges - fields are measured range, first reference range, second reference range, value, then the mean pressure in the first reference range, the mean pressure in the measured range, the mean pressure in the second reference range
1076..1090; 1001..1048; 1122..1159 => 0.03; 131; 121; 118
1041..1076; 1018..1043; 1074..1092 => 0.07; 128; 116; 120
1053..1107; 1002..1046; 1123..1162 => 0.07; 131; 117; 116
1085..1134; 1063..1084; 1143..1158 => 0.04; 119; 112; 114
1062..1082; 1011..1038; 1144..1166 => 0.03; 132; 118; 104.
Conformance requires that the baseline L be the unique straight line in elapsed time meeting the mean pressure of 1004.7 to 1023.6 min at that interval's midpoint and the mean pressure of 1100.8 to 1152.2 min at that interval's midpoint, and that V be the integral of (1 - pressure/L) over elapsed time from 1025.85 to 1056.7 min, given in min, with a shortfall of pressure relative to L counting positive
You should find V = 2.72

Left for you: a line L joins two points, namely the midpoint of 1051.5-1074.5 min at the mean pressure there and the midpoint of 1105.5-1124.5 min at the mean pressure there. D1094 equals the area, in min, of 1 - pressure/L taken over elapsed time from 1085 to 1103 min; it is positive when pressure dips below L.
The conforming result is -1.2 min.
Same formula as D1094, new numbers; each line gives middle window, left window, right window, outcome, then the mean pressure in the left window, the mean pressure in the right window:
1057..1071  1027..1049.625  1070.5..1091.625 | 0.80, 123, 120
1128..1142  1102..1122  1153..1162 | -3.51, 106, 96.5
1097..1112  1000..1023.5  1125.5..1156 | 1.60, 138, 121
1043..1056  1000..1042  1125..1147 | 1.51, 133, 126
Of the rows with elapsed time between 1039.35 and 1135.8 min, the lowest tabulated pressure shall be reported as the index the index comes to 96.74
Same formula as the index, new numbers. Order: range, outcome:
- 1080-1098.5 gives 110.1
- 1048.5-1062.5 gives 108.7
